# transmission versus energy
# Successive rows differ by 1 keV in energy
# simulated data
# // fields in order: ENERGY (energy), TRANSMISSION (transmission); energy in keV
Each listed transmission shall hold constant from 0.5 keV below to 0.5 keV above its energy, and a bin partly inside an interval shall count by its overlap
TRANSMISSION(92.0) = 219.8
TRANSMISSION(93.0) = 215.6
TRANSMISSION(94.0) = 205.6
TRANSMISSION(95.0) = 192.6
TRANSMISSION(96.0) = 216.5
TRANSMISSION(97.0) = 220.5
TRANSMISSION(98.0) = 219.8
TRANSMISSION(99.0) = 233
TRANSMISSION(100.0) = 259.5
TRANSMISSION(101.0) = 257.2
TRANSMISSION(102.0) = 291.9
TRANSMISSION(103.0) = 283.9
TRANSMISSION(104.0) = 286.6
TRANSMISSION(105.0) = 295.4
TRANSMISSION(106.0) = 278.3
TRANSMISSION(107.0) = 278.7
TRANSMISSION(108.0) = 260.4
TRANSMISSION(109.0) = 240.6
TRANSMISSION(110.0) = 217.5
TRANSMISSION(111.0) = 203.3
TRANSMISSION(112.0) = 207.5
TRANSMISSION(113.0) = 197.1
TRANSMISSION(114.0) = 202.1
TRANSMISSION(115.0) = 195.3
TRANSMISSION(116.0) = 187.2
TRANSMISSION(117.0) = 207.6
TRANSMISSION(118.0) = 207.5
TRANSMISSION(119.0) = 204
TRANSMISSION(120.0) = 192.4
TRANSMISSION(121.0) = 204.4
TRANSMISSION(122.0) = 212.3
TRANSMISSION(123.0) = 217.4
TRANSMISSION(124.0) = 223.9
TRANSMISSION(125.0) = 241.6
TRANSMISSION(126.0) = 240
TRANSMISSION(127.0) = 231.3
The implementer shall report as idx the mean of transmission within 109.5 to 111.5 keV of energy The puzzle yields 210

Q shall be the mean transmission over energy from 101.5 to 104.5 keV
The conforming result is 287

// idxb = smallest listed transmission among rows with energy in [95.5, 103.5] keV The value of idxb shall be 216.5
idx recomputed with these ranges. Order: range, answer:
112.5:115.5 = 198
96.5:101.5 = 238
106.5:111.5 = 240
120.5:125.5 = 220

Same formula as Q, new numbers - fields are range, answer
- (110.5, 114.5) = 202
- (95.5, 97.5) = 218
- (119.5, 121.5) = 198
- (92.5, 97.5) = 210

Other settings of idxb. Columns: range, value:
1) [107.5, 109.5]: 240.6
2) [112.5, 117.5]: 187.2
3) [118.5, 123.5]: 192.4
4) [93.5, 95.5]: 192.6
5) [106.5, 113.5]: 197.1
